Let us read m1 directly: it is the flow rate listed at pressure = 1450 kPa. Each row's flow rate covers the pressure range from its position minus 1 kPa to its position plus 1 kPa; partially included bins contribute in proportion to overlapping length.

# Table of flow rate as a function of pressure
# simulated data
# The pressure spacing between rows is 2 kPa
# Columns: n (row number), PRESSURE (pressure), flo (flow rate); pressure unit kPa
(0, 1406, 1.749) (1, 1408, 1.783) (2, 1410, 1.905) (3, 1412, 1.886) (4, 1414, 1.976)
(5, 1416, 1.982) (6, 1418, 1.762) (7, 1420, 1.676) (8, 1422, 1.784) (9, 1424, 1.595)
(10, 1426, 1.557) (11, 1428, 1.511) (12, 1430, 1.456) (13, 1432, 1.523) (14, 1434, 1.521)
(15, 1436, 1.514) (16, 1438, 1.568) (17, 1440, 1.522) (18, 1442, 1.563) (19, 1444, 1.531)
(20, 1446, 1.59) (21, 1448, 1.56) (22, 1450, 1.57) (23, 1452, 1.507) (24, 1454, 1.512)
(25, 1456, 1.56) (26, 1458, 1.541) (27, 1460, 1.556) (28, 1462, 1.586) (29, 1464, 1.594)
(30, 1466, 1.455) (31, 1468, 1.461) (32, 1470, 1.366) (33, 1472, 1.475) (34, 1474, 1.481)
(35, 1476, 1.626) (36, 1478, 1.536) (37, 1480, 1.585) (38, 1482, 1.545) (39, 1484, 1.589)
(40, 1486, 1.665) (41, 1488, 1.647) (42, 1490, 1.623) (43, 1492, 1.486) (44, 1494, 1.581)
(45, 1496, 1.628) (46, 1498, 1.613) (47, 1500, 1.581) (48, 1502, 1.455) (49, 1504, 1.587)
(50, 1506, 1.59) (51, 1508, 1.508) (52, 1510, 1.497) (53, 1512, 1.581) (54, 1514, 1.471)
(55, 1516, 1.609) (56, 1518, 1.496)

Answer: 1.57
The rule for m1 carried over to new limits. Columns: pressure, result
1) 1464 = 1.594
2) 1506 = 1.59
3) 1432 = 1.523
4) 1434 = 1.521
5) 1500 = 1.581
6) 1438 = 1.568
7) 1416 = 1.982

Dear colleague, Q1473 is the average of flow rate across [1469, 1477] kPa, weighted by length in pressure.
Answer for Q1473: 1.49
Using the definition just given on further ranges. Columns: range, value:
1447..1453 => 1.55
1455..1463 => 1.56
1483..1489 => 1.63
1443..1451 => 1.56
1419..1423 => 1.73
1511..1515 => 1.53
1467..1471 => 1.41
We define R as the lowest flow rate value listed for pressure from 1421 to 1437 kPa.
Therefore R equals 1.456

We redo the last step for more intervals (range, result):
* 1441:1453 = 1.507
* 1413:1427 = 1.557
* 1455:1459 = 1.541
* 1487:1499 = 1.486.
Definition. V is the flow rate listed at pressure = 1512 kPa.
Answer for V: 1.581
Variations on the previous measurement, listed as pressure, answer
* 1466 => 1.455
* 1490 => 1.623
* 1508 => 1.508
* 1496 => 1.628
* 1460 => 1.556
